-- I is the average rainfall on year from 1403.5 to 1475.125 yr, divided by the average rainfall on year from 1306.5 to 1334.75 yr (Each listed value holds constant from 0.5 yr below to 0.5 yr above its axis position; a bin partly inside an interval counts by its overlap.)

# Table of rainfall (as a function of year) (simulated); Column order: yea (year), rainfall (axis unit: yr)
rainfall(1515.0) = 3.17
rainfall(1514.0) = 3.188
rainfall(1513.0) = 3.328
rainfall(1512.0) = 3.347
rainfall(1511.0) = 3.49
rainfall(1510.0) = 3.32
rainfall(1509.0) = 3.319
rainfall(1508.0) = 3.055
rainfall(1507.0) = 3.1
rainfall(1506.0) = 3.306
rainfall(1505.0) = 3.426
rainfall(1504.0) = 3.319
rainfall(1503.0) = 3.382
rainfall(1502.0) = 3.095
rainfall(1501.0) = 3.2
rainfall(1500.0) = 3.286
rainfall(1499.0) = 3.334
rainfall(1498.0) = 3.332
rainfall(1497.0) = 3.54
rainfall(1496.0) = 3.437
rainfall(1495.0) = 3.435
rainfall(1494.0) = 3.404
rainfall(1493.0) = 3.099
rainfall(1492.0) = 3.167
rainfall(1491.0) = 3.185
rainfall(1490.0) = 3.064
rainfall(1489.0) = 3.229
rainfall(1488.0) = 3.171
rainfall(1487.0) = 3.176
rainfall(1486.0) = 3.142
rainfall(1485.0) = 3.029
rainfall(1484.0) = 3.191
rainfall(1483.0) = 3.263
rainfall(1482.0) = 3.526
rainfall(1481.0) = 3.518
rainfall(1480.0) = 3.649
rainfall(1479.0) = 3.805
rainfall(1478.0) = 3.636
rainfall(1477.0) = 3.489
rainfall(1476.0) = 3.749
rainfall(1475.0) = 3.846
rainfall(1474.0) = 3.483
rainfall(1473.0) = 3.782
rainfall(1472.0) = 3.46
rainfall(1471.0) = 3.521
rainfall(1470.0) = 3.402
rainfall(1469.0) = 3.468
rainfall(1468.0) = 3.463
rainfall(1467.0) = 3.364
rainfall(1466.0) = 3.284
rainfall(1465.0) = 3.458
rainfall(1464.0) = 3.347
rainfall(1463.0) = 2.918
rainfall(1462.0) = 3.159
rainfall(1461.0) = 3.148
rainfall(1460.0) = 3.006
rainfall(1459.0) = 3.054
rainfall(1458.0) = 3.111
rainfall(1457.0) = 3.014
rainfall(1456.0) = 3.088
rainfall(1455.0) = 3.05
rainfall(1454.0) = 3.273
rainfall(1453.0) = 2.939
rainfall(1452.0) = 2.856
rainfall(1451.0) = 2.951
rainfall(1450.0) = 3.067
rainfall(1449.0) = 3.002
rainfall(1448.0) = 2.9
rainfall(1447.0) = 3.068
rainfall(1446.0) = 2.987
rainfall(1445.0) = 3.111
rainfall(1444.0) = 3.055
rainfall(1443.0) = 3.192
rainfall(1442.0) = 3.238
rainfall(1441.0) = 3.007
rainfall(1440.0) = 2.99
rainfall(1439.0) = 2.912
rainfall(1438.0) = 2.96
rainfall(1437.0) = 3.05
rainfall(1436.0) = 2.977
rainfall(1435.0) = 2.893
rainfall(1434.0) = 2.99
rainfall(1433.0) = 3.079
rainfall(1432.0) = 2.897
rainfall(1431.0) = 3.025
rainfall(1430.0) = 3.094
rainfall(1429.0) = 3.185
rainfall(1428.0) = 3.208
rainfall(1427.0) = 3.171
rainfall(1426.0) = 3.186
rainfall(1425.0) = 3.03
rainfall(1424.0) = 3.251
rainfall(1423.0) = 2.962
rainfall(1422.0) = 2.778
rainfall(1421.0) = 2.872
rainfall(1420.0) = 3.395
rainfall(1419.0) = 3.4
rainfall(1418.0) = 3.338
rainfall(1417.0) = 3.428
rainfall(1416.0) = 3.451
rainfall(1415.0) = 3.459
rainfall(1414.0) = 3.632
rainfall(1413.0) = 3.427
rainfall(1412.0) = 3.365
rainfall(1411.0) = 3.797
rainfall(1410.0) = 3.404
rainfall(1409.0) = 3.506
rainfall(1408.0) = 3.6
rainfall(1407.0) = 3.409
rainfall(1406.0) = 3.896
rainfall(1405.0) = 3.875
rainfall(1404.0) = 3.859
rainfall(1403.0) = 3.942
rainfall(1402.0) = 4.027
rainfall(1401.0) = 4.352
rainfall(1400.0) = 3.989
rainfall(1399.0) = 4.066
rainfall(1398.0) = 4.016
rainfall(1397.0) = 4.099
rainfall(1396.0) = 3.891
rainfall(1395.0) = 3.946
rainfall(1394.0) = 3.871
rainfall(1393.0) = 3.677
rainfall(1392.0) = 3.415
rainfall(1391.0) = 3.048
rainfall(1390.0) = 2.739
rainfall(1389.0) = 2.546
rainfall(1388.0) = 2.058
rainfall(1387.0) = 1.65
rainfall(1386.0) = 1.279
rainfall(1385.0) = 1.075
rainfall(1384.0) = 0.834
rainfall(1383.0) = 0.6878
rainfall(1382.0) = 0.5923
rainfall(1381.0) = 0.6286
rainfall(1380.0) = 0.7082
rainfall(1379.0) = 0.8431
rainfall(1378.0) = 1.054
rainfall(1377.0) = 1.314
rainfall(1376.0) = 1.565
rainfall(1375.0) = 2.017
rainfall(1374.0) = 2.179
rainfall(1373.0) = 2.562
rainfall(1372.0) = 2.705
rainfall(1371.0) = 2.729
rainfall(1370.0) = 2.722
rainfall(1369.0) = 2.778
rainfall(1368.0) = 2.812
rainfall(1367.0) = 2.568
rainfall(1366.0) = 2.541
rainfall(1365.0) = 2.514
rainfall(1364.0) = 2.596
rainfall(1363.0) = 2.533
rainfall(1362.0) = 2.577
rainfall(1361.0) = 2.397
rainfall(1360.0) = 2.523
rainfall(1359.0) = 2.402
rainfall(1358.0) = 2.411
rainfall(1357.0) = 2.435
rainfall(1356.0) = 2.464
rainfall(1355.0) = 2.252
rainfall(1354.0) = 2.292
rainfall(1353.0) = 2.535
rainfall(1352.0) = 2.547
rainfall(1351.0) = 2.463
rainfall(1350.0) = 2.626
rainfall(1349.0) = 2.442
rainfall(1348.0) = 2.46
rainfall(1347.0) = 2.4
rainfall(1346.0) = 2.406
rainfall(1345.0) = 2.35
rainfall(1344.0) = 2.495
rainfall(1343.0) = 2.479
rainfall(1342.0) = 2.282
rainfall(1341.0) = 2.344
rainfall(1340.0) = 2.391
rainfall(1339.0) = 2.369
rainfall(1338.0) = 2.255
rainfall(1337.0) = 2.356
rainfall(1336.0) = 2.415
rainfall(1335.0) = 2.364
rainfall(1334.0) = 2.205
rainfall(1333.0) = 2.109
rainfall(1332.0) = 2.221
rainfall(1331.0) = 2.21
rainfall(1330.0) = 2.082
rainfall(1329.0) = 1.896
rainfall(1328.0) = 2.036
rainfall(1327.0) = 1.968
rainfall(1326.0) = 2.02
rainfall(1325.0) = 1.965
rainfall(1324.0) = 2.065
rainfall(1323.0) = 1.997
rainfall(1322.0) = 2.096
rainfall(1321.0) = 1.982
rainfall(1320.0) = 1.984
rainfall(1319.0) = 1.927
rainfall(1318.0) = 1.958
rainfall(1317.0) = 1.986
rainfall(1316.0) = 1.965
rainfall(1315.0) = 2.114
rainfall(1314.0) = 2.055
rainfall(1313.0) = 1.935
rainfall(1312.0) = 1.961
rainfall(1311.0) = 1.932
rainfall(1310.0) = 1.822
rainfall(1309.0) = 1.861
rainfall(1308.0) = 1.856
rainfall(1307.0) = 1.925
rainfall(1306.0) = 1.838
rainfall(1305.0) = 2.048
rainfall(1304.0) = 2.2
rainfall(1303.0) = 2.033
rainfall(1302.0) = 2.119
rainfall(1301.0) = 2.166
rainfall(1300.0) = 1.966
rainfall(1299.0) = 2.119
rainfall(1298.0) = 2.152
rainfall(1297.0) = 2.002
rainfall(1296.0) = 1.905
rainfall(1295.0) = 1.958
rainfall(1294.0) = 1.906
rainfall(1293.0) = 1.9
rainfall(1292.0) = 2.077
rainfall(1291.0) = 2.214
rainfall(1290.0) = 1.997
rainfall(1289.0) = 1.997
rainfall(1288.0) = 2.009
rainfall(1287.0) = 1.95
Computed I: 1.6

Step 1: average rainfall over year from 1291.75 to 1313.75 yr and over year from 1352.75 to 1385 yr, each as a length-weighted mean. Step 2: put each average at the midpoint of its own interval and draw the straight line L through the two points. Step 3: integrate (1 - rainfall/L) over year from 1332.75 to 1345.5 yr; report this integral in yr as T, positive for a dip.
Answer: -2.1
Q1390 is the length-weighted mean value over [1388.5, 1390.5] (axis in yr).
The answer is 2.64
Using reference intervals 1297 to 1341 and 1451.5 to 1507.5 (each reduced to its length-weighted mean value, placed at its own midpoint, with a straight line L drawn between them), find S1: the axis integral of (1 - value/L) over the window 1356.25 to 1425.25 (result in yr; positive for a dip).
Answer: -4.0 yr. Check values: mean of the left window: 2.07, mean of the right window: 3.31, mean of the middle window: 2.8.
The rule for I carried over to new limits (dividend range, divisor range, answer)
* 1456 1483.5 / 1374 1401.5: 1.44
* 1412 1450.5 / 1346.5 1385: 1.48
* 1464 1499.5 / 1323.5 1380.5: 1.50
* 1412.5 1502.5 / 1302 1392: 1.52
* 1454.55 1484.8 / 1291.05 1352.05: 1.58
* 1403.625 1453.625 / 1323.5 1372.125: 1.34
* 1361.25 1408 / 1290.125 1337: 1.29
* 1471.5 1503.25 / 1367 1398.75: 1.48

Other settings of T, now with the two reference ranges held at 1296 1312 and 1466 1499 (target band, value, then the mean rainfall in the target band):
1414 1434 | -1.6 yr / 3.18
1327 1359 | -0.4 yr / 2.34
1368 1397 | 5.2 yr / 2.16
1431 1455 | 0.6 yr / 3.02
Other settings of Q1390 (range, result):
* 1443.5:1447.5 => 3.06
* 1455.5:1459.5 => 3.07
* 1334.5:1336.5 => 2.39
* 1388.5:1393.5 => 3.08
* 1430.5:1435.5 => 2.98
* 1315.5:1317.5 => 1.98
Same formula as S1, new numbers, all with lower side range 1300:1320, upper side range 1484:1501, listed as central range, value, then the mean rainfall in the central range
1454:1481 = -2.6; 3.38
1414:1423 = -1.8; 3.27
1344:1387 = 4.7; 2.09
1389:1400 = -4.6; 3.64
